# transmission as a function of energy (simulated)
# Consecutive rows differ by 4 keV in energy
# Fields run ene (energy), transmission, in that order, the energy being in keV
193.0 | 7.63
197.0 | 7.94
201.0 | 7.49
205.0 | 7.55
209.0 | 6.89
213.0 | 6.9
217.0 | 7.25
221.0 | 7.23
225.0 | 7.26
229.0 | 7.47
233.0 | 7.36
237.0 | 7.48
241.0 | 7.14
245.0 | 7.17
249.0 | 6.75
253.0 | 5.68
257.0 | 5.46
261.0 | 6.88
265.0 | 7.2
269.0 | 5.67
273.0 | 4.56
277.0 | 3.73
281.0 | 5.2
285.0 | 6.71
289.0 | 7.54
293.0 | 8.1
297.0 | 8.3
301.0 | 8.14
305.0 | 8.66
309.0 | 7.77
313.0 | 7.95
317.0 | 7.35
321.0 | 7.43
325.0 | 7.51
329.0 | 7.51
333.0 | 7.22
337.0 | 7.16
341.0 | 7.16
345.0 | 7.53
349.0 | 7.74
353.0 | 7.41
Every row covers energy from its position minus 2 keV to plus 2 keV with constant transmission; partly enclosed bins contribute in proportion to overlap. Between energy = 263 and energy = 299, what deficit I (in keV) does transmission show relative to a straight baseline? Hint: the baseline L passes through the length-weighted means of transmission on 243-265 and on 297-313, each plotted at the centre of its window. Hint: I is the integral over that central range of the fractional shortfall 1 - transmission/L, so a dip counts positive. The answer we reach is 5.2 keV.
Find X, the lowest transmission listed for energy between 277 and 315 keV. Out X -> 3.73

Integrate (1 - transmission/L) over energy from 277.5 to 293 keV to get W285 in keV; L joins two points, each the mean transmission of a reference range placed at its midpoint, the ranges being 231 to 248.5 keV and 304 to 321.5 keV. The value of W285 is 2.41 keV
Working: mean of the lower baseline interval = 7.24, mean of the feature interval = 6.43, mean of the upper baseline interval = 7.82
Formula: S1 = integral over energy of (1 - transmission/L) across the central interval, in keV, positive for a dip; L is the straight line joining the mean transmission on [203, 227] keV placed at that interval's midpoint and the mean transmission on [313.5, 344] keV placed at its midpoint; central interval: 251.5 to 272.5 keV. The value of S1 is 3.4 keV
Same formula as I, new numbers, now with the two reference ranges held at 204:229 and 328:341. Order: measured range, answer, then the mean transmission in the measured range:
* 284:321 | -3.1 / 7.84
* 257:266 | 0.7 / 6.67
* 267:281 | 4.8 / 4.73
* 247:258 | 1.8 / 6.01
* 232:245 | -0.2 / 7.3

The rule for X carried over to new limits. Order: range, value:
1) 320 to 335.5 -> 7.22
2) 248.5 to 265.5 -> 5.46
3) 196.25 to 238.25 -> 6.89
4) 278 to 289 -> 5.2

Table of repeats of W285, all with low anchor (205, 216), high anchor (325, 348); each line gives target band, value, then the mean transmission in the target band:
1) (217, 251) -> -0.6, 7.23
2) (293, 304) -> -1.5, 8.24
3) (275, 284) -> 3.1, 4.71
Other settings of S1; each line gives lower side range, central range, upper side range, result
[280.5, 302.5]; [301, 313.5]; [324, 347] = -1.2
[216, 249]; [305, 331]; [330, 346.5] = -1.4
